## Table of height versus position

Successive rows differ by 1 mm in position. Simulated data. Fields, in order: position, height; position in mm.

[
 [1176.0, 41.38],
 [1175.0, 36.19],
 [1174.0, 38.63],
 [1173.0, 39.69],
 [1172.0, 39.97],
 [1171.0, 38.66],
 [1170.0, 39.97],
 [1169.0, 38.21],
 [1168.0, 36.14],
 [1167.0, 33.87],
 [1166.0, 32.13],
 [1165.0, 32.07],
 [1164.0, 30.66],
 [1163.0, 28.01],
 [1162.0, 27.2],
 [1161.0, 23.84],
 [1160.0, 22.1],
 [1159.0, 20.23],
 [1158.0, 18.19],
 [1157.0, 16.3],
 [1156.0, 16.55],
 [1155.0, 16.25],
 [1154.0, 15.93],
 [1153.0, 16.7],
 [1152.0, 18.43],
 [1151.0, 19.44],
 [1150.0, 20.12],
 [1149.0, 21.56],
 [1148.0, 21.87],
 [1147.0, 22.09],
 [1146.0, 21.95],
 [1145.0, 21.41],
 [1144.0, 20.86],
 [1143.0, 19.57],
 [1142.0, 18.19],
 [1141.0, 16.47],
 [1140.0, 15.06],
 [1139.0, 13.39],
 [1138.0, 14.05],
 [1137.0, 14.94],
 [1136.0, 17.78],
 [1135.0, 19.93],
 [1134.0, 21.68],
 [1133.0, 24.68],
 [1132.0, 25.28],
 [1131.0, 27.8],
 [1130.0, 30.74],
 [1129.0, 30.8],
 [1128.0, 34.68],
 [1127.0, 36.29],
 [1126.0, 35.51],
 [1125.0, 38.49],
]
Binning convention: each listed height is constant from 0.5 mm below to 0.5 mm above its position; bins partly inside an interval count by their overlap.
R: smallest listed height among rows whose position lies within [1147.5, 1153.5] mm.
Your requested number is 16.7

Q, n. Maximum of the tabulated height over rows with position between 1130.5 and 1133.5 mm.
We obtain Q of 27.8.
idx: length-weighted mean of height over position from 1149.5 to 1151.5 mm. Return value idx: 19.8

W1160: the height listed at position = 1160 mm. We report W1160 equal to 22.1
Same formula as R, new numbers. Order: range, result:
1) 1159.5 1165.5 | 22.1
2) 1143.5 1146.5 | 20.86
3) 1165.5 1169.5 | 32.13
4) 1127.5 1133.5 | 24.68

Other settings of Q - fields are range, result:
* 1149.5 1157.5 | 20.12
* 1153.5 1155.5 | 16.25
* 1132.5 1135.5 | 24.68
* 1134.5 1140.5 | 19.93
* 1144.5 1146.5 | 21.95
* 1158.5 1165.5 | 32.07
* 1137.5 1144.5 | 20.86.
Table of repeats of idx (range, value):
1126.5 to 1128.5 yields 35.5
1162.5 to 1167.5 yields 31.3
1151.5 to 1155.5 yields 16.8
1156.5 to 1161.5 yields 20.1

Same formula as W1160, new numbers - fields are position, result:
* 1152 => 18.43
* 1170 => 39.97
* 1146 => 21.95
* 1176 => 41.38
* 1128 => 34.68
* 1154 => 15.93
